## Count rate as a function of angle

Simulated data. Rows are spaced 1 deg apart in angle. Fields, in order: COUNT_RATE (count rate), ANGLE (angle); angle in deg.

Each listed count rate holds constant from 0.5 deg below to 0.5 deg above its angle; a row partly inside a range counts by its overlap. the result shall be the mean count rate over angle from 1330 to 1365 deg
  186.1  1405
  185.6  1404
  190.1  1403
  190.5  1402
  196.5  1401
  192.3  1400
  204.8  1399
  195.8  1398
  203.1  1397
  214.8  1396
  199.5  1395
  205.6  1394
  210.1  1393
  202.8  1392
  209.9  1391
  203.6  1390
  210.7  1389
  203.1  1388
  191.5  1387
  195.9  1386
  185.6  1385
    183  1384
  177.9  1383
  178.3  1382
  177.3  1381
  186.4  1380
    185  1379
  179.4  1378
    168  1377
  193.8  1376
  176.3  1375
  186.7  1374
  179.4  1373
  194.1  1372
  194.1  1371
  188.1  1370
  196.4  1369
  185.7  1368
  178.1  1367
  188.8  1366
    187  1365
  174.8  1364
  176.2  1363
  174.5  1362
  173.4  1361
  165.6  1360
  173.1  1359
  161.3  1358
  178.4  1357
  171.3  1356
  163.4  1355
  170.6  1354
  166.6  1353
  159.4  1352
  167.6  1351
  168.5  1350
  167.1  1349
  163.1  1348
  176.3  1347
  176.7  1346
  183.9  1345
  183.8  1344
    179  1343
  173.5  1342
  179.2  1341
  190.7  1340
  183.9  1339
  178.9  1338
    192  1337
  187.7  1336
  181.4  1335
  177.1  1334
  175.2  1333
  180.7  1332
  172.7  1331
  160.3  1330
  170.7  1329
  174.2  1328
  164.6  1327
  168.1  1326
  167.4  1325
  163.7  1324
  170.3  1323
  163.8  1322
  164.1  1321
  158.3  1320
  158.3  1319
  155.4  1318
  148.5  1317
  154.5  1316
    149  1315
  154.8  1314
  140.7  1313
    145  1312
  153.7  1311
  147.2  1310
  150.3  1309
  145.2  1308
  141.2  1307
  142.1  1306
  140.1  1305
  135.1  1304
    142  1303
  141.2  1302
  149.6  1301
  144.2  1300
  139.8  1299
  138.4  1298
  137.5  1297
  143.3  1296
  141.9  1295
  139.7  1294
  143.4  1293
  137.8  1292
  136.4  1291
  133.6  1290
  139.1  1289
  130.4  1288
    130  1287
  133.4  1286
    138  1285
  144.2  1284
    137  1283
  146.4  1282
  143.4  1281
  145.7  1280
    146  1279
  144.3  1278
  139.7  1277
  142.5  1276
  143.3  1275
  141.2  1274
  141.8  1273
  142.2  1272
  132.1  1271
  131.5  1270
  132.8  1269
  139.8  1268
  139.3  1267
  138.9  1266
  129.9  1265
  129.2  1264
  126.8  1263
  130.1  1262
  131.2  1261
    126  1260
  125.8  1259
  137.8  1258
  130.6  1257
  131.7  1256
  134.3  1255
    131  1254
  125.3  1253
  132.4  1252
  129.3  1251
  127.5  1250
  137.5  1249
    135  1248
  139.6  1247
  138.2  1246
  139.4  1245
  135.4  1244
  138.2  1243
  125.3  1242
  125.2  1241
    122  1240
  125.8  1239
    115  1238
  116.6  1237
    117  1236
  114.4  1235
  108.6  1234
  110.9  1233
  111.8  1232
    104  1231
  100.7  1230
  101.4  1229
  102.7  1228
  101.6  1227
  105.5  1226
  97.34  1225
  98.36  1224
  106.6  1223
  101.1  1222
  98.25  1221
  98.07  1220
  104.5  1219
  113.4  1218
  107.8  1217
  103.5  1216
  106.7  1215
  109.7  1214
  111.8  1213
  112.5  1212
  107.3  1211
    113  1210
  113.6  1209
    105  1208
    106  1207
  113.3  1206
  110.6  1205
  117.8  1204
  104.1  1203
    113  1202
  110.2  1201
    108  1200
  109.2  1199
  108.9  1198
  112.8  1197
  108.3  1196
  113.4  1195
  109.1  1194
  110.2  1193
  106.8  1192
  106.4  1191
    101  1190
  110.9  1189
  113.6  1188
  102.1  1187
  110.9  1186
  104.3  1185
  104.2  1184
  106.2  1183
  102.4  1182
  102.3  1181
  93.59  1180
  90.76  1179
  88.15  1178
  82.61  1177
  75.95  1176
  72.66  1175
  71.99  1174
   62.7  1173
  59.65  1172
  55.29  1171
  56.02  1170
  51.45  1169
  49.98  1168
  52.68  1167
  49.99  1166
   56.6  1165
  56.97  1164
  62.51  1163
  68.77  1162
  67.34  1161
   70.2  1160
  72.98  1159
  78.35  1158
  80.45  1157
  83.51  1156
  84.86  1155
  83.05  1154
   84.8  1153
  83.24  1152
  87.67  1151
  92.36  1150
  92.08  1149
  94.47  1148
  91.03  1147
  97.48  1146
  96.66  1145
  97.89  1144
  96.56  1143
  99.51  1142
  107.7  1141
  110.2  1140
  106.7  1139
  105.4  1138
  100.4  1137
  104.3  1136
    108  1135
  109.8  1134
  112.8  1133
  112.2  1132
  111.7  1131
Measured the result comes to 175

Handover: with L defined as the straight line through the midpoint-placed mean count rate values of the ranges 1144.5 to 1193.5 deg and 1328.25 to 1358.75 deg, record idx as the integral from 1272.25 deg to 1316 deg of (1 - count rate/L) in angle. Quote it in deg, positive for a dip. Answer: 1.9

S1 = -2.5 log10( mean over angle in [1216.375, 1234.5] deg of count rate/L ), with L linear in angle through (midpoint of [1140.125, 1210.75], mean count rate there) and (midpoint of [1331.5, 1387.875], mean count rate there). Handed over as 0.11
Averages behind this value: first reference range 91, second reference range 179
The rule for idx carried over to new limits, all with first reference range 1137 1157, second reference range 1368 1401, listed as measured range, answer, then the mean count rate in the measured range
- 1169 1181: 3.7 deg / 73.9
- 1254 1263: 0.6 deg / 131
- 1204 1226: 2.8 deg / 107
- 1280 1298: 1.7 deg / 139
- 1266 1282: 0.7 deg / 141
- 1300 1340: 1.4 deg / 160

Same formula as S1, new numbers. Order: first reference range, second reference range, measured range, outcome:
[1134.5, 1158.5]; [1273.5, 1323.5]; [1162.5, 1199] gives 0.22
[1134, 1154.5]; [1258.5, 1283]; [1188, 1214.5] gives 0.05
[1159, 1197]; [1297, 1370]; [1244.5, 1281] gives -0.06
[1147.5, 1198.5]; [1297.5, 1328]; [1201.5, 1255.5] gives -0.03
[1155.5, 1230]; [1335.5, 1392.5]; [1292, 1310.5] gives 0.05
